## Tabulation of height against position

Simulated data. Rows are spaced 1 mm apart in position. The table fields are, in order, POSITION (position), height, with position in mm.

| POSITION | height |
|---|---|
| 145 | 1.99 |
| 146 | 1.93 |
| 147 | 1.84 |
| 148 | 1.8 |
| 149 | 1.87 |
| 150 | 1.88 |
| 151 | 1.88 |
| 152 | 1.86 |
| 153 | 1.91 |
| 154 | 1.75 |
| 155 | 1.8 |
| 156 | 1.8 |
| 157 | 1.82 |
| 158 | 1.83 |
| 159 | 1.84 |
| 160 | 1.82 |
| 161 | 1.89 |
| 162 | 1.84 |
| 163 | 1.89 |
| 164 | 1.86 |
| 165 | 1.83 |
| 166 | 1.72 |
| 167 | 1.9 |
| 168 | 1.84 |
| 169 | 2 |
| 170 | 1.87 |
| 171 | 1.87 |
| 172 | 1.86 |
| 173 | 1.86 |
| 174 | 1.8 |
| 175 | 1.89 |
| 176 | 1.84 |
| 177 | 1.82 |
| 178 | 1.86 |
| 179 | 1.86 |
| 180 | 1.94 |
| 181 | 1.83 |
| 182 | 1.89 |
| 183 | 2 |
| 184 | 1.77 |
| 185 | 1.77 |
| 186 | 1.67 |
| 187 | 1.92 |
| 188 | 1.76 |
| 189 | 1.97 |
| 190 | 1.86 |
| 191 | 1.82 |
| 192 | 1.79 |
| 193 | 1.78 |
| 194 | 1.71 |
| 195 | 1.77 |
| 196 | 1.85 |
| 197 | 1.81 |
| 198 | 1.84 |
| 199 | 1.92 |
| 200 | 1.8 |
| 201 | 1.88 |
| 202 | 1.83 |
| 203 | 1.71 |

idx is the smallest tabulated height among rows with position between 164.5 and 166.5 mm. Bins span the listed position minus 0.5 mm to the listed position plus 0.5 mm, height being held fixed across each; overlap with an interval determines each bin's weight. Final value 1.72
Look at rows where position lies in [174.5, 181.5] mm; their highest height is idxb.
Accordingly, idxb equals 1.94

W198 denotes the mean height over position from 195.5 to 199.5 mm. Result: 1.85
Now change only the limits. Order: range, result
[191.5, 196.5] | 1.78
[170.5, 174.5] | 1.85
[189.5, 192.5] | 1.82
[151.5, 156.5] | 1.82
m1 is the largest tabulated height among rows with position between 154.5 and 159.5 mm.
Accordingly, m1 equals 1.84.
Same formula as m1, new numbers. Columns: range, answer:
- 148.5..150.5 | 1.88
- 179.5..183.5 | 2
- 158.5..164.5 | 1.89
